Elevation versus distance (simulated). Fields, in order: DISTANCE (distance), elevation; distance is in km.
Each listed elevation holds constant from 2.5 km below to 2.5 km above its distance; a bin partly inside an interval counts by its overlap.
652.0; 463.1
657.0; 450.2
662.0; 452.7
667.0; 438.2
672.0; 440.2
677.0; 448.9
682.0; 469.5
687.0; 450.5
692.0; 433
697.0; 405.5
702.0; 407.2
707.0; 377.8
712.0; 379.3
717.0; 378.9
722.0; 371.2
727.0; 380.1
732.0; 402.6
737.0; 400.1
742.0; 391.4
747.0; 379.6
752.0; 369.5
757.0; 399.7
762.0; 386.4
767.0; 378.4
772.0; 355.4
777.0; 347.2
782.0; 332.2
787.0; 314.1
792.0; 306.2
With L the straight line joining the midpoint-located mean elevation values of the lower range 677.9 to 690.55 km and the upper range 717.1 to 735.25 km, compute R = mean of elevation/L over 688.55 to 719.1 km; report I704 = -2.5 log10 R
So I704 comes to 0.06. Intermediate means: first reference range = 456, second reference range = 385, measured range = 399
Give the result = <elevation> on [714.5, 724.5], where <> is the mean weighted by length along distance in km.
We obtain 375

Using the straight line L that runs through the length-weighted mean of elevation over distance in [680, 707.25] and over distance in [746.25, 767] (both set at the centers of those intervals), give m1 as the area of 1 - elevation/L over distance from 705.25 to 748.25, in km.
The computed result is 2.02 km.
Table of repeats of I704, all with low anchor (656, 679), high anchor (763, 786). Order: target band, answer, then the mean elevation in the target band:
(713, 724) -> 0.07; 376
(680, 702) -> -0.02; 435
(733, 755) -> -0.02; 387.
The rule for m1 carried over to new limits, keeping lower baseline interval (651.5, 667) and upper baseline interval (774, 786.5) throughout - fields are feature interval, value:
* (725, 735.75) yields -0.3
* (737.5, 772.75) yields -2.2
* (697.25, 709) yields 0.4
